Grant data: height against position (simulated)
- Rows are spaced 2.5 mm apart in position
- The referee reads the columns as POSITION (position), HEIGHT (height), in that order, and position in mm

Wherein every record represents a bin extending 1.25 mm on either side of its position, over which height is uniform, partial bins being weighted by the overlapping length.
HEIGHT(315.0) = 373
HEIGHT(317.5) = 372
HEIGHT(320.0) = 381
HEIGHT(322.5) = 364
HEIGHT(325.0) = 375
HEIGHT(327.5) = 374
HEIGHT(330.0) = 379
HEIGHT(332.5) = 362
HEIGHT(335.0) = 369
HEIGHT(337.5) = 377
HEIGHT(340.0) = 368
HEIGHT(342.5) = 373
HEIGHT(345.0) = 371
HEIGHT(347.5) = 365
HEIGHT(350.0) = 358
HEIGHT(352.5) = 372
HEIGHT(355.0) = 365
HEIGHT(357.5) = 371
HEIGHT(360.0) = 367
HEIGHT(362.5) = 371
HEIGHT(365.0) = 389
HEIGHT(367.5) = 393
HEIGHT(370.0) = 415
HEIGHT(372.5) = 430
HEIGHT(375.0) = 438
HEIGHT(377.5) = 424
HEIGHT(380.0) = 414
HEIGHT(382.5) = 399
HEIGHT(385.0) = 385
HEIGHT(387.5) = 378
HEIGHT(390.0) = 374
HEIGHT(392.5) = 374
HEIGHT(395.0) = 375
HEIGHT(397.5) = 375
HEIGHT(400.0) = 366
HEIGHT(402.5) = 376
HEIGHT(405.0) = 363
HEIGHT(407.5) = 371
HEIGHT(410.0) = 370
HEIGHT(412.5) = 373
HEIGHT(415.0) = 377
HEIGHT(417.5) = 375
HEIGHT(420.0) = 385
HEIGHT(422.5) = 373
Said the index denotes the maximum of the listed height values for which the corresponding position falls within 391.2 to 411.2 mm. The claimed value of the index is 376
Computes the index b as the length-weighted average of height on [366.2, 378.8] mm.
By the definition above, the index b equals 420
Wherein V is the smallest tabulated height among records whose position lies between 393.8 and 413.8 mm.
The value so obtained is 363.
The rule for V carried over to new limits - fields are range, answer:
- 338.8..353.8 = 358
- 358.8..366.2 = 367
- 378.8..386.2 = 385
